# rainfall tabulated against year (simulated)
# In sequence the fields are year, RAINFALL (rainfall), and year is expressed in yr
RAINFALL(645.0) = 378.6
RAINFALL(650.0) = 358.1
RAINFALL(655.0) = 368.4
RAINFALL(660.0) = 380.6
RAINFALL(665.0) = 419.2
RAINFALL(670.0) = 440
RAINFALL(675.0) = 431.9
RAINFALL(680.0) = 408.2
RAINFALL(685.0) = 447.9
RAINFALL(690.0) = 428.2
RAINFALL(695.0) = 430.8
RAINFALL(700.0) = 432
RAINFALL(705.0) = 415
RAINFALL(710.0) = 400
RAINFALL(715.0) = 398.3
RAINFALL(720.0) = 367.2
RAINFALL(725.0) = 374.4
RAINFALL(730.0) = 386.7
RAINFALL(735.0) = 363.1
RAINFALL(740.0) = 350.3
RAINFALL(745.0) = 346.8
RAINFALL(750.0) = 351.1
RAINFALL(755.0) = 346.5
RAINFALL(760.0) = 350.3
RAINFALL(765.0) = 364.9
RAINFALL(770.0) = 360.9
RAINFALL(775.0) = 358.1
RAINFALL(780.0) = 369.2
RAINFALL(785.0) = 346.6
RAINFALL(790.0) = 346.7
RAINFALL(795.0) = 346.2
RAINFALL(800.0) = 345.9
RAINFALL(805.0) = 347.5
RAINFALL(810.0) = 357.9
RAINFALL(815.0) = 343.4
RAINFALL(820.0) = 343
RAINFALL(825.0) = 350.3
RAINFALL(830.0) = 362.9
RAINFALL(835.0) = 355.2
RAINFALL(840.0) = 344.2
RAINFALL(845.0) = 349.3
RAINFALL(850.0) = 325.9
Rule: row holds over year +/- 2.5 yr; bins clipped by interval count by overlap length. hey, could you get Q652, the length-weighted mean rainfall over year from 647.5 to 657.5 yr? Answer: 363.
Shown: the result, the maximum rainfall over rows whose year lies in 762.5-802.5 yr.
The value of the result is 369.2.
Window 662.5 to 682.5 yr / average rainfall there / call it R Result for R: 425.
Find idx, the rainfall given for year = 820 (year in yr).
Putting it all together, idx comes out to 343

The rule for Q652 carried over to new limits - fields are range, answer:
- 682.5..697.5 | 436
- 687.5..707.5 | 426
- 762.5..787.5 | 360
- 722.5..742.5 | 369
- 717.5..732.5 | 376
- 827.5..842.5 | 354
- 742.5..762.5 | 349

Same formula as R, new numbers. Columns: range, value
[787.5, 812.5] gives 349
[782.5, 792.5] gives 347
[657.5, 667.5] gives 400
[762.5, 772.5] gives 363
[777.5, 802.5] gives 351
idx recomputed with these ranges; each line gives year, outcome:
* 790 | 346.7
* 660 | 380.6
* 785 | 346.6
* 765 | 364.9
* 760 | 350.3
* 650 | 358.1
